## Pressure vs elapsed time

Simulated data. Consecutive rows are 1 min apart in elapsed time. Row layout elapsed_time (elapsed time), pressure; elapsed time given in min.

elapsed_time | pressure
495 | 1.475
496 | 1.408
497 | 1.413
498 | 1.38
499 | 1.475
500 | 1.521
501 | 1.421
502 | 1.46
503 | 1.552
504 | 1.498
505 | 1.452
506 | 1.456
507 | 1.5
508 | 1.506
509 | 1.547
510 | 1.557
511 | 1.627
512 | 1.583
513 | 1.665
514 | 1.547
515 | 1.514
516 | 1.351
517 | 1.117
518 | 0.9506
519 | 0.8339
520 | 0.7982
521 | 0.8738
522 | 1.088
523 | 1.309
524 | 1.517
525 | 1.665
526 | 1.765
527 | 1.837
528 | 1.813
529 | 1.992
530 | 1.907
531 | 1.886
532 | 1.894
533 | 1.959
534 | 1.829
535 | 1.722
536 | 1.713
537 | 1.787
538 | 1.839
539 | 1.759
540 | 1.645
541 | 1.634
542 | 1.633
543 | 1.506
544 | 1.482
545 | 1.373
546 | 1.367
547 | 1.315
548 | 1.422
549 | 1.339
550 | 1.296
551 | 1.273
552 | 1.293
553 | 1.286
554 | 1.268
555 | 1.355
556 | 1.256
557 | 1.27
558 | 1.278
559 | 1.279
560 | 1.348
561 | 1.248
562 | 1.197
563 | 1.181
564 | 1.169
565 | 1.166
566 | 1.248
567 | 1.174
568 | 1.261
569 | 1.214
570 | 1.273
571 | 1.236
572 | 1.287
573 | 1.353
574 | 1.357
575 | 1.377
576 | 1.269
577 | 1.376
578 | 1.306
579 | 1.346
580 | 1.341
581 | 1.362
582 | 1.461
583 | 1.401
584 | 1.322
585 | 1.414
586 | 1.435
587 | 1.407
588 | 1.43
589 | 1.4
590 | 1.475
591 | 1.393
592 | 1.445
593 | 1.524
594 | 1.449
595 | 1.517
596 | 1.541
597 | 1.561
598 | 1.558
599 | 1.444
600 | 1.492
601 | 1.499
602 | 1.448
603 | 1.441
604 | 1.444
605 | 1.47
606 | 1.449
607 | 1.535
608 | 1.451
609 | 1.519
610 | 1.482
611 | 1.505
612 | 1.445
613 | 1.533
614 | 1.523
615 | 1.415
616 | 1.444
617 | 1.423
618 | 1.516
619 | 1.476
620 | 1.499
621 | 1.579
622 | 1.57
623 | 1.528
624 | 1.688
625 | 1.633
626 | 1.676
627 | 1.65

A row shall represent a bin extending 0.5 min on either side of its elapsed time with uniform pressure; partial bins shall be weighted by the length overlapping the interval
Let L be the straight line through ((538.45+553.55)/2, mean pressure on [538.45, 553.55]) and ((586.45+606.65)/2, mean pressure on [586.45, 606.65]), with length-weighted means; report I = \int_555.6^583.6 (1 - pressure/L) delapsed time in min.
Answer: 3.23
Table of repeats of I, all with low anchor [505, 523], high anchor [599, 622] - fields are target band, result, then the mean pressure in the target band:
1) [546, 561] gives 0.9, 1.31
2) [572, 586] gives 0.7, 1.36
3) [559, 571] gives 1.5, 1.23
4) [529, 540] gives -3.8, 1.83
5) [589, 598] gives -0.2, 1.49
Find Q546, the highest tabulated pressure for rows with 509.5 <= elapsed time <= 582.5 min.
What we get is 1.992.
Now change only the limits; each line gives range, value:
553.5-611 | 1.561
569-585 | 1.461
